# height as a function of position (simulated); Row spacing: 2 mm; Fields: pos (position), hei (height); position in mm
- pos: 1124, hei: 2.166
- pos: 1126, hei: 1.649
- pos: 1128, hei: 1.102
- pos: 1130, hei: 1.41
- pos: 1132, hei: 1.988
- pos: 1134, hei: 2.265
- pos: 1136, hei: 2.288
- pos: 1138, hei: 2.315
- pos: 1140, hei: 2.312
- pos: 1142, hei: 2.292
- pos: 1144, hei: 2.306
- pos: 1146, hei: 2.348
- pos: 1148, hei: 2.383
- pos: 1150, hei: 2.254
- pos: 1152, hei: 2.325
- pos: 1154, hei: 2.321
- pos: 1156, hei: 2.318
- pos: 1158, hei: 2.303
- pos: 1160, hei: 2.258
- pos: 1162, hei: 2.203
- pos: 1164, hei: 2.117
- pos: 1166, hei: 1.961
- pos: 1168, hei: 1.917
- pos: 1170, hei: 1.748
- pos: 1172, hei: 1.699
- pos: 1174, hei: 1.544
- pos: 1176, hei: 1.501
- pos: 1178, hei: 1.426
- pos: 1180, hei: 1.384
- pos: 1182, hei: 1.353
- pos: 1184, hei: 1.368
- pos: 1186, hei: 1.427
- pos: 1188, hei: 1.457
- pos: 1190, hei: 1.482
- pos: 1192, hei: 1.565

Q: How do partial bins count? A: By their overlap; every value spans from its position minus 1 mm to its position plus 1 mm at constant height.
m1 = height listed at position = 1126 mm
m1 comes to 1.649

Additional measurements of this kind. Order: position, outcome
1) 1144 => 2.306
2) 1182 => 1.353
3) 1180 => 1.384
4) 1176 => 1.501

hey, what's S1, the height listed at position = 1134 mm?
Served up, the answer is 2.265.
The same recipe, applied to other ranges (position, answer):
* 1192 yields 1.565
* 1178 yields 1.426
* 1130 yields 1.41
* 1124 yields 2.166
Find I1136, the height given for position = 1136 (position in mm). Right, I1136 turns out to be 2.288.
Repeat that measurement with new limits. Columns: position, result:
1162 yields 2.203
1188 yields 1.457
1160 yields 2.258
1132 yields 1.988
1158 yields 2.303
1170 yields 1.748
